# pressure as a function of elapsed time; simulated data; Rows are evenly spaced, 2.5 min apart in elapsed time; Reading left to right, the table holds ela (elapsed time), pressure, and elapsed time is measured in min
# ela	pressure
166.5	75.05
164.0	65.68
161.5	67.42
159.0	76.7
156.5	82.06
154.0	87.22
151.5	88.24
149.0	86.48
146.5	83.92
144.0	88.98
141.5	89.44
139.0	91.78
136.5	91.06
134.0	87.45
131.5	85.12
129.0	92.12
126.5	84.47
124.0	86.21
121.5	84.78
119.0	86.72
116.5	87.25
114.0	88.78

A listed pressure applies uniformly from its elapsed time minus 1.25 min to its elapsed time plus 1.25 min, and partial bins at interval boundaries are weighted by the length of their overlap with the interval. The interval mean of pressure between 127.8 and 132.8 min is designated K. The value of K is 88.6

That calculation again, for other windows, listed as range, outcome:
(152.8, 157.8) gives 84.5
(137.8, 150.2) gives 88.1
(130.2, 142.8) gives 89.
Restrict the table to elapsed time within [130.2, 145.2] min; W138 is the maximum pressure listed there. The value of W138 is 91.78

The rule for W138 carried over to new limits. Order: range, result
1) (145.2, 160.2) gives 88.24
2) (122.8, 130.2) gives 92.12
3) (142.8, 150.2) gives 88.98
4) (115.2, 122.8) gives 87.25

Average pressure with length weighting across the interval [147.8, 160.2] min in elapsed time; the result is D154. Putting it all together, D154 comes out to 84.2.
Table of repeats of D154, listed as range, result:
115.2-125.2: 86.3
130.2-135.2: 86.3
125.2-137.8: 88.1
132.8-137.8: 89.3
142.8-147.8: 86.4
